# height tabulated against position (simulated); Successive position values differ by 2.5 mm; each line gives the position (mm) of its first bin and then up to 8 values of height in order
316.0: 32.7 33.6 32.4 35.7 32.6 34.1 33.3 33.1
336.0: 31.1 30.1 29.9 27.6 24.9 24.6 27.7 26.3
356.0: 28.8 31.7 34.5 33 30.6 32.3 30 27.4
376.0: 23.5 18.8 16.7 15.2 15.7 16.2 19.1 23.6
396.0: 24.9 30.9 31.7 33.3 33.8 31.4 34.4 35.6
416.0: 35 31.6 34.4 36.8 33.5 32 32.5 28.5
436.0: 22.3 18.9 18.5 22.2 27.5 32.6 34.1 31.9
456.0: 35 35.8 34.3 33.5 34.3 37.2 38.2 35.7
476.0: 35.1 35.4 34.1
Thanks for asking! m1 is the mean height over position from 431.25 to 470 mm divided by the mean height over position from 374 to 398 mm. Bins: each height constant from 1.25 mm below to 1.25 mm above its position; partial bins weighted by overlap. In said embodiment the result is 1.50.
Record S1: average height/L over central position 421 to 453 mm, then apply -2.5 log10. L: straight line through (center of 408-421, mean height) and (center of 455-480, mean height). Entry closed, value 0.20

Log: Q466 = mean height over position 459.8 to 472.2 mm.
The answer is 35.5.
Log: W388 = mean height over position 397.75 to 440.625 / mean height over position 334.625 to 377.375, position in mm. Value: 1.08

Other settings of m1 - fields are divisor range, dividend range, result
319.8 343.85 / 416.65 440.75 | 0.92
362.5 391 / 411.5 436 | 1.41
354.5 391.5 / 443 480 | 1.35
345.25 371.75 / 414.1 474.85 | 1.07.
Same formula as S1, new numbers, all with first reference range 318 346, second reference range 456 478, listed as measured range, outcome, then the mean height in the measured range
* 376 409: 0.37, 23.8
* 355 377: 0.08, 30.3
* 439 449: 0.40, 24.2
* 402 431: 0.01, 33.7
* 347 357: 0.21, 26.8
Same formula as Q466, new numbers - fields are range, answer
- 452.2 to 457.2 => 33.4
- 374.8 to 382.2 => 19.7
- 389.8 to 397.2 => 22.5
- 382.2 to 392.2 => 16.5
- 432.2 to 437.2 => 25.5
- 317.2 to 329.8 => 33.7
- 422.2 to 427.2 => 35.2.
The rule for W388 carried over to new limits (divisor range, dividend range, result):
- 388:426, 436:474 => 1.01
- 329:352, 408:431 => 1.15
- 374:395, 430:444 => 1.25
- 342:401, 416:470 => 1.21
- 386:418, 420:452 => 1.00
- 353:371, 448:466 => 1.09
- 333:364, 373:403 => 0.75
